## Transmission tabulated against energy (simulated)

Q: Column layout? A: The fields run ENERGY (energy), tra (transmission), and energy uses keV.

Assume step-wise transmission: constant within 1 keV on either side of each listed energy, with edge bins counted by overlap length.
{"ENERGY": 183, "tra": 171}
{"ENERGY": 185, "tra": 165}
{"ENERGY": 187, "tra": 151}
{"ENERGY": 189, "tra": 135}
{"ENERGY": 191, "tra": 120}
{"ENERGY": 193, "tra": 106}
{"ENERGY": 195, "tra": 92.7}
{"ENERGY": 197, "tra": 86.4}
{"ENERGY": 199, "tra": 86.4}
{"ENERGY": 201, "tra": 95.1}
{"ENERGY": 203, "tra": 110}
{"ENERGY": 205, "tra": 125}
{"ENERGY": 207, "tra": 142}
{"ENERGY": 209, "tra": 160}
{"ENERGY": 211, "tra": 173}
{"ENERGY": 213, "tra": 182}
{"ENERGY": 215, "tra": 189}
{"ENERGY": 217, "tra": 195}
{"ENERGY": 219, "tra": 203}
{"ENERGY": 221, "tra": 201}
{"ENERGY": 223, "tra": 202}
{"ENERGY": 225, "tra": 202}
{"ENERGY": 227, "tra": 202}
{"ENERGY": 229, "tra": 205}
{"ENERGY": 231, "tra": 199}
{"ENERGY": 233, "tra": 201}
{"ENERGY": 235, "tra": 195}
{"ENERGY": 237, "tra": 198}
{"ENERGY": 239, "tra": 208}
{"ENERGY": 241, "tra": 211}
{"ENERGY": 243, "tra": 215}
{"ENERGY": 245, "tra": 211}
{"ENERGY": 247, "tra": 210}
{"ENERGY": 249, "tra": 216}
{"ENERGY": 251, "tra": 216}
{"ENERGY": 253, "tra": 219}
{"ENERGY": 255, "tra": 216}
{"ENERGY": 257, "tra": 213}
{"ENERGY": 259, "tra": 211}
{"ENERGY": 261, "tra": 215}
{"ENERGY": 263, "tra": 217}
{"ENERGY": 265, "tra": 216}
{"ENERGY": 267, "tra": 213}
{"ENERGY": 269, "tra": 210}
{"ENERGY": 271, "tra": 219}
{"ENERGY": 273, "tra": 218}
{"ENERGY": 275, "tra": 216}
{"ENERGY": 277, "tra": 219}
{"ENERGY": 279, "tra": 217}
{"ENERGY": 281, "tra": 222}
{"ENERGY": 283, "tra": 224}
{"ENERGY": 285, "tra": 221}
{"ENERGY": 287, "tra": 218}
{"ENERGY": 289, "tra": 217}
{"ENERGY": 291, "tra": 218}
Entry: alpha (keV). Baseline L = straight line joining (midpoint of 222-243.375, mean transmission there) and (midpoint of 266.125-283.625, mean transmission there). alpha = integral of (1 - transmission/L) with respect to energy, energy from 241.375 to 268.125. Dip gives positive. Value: -0.5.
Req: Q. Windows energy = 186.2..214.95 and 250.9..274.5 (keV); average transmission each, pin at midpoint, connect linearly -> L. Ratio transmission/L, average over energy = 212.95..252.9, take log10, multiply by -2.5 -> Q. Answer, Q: -0.18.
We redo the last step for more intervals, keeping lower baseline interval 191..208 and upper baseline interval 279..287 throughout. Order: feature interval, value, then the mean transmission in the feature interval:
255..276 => -0.10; 215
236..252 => -0.25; 211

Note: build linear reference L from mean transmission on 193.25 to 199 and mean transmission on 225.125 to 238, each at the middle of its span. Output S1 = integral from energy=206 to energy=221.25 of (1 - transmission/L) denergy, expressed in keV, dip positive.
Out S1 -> -3.6 keV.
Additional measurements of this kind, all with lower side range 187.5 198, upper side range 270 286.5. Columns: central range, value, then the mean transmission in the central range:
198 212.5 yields -0.2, 129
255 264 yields -0.9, 214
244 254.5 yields -1.8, 214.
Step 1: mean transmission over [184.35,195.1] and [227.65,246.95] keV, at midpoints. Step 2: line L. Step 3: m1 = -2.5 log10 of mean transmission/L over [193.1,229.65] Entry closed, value 0.07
